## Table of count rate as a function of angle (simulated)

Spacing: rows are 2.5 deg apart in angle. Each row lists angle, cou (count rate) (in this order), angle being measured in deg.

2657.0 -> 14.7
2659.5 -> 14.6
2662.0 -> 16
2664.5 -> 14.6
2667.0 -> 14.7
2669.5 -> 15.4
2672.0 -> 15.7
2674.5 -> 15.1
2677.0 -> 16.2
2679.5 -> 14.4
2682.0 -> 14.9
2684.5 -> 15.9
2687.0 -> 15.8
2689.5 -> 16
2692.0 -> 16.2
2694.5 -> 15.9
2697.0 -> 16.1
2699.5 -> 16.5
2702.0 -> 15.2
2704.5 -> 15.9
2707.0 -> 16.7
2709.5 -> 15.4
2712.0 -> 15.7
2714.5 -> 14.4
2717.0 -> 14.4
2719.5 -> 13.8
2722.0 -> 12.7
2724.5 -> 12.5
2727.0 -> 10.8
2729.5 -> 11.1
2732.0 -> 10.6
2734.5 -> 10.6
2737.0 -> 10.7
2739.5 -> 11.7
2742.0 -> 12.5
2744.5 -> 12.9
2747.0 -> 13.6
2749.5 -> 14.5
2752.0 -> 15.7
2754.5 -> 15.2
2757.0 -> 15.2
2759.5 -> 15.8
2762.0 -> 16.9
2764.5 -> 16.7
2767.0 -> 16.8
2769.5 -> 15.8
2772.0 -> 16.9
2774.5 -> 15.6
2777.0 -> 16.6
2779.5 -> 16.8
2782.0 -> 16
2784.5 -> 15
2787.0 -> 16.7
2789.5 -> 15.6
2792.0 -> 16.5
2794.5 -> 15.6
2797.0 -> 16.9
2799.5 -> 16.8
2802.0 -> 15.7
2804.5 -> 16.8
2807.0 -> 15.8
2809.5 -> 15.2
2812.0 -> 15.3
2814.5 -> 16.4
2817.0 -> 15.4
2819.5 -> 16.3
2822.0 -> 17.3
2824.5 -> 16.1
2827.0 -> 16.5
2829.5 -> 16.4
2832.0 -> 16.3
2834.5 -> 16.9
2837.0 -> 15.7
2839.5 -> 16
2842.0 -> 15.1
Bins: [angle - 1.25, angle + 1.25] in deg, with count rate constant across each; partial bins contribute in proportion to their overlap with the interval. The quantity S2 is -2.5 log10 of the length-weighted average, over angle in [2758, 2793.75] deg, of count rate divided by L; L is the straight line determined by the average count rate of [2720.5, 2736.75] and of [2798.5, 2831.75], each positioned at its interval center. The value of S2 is -0.16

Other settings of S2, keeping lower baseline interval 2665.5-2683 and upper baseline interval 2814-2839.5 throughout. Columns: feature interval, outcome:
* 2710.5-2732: 0.189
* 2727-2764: 0.179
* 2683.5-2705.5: -0.042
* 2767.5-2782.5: -0.026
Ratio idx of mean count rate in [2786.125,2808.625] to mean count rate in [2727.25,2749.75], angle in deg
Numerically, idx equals 1.4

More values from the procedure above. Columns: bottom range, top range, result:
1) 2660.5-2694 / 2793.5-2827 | 1.04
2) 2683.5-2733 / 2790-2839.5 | 1.11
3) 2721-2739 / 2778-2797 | 1.43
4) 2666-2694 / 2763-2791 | 1.05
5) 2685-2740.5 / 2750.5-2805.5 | 1.15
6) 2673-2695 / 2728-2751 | 0.77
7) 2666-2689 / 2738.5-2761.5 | 0.93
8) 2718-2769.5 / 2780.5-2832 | 1.19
